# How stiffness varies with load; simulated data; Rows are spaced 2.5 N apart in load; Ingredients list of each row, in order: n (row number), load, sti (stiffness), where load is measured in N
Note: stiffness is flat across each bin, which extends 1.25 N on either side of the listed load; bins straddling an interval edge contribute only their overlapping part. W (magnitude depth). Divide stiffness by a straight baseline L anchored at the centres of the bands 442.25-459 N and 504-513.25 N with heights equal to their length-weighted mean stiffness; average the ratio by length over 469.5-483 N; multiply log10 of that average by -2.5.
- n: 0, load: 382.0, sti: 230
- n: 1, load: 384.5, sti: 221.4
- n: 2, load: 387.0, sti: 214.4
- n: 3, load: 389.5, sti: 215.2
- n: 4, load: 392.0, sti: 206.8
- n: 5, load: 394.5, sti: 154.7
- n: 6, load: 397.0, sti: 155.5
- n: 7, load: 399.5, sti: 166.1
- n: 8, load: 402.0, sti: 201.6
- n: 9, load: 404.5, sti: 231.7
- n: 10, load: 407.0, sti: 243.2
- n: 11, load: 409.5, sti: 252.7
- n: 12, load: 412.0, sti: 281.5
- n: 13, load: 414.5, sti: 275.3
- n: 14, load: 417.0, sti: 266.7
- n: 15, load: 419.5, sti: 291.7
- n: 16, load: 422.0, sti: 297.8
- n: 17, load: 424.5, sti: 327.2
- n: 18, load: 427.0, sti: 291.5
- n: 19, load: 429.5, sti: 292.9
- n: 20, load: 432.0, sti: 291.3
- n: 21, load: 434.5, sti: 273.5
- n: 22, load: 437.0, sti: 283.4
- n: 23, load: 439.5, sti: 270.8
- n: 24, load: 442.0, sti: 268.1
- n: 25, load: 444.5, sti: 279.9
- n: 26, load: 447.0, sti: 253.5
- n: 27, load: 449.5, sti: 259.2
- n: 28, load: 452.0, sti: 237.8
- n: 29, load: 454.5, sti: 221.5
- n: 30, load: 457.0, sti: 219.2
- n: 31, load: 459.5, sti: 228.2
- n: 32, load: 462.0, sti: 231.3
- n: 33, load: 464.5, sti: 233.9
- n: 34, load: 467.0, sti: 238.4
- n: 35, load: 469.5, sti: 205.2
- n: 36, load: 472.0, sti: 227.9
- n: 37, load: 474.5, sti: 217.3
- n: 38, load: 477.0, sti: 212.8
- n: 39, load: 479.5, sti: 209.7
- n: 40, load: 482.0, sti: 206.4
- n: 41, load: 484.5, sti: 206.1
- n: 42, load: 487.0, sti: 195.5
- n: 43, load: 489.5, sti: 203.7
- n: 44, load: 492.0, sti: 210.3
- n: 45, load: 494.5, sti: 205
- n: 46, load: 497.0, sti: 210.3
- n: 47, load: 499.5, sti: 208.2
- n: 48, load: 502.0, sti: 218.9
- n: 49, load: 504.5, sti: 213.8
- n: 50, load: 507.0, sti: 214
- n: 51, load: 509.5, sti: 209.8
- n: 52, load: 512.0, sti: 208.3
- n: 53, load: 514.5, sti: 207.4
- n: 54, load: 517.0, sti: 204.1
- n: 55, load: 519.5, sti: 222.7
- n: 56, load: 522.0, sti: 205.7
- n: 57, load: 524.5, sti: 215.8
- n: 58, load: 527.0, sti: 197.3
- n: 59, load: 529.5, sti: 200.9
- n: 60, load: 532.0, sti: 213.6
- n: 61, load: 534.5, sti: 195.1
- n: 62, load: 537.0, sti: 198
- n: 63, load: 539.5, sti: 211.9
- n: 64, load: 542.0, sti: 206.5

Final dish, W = 0.08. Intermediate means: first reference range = 246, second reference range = 211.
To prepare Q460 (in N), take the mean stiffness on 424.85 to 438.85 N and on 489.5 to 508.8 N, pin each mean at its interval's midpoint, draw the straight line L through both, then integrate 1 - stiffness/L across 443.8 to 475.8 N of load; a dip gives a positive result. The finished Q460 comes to 2.8 N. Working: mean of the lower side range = 288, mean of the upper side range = 211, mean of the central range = 234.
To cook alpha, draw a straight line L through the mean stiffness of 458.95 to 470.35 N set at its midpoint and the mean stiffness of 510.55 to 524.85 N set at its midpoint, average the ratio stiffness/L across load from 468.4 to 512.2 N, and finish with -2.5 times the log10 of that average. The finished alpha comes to 0.05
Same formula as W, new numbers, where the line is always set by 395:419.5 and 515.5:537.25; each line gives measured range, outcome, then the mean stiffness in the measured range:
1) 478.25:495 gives 0.048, 205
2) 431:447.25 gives -0.221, 275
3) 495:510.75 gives -0.005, 212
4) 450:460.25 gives -0.037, 229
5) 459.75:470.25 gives -0.044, 228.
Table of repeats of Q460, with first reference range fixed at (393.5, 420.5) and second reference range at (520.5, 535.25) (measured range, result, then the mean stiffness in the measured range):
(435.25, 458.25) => -3.5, 255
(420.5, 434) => -4.4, 299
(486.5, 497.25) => 0.4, 205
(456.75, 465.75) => -0.4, 229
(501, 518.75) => -0.2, 211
